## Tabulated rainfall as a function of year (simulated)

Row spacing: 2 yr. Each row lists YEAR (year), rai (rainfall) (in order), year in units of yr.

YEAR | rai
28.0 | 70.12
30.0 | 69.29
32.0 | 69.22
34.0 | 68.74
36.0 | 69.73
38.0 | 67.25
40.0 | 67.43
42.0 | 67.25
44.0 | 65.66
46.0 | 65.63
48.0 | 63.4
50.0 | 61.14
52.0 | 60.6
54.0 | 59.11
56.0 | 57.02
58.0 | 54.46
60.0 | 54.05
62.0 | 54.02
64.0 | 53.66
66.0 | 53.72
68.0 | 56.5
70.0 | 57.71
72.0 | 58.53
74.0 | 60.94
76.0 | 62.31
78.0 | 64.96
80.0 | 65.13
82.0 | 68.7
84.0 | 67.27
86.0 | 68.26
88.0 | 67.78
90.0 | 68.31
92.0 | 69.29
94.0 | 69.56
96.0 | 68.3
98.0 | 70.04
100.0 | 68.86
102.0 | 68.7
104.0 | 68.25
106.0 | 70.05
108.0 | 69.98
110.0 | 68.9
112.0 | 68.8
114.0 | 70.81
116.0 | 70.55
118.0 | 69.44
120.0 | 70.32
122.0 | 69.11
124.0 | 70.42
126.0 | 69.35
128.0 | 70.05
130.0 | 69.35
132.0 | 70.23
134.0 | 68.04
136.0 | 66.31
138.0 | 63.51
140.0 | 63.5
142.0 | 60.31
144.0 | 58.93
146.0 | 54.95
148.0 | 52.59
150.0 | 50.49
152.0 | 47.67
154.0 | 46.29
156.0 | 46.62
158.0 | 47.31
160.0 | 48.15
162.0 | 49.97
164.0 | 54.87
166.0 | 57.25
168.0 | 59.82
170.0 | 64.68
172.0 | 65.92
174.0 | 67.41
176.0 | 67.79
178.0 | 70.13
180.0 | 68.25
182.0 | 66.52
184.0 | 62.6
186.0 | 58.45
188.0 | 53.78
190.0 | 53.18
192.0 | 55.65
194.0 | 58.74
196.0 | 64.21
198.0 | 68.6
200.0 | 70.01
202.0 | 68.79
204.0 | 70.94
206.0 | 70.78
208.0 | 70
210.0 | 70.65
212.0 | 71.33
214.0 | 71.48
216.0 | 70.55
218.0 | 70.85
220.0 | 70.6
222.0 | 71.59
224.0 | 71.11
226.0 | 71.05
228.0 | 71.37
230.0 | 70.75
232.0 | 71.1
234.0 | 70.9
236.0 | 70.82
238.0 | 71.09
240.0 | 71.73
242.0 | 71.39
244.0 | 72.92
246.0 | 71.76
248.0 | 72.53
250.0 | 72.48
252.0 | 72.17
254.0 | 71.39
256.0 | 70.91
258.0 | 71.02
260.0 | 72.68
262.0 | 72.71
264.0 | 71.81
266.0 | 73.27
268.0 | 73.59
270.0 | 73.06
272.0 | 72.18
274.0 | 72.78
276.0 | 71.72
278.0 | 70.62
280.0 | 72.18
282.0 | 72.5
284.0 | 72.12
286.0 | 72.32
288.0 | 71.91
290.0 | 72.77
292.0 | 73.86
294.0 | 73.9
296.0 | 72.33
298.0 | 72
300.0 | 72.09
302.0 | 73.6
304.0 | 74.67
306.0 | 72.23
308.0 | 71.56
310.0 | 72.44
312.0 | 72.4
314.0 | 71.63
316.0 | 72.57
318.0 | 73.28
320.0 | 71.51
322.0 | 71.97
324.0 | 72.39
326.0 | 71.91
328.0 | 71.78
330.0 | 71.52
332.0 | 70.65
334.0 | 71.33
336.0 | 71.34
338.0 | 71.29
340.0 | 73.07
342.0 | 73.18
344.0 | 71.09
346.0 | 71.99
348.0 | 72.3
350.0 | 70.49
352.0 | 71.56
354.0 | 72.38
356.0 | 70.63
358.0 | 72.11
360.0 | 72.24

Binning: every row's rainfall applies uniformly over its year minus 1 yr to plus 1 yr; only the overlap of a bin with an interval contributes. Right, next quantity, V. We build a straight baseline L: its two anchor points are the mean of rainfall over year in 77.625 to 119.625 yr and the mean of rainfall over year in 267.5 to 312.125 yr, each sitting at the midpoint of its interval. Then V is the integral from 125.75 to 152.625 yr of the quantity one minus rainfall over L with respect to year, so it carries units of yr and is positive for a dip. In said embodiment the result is 3.0 yr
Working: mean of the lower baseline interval 68.7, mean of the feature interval 61.8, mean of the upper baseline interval 72.5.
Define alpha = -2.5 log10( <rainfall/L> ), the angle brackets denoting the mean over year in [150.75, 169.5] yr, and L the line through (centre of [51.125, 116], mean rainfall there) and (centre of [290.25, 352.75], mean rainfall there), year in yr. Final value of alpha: 0.29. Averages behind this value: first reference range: 64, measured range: 51.2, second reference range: 72.2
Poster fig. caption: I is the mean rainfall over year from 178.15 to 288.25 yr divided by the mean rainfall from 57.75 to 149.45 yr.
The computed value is 1.1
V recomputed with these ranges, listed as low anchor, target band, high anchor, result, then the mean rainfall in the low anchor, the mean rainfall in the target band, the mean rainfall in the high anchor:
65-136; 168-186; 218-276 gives 1.0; 67.1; 65.8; 71.8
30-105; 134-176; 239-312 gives 6.6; 63.9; 56.9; 72.4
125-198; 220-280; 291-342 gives -4.3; 59.9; 71.8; 72.3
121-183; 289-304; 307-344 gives -0.6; 60.8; 73.1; 72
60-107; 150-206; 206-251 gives 7.4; 64.2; 59.8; 71.3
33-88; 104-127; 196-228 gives -1.6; 62.1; 69.7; 70.4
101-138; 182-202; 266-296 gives 2.7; 69.2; 61.3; 72.6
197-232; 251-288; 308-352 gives -0.5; 70.6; 72.2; 71.9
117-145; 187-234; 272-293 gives 1.4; 67.1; 67.8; 72.3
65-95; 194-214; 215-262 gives 0.2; 63.9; 69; 71.5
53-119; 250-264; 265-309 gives -0.1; 64.4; 71.9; 72.6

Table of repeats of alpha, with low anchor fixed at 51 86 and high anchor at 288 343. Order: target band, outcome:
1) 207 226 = -0.06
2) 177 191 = 0.06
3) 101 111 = -0.13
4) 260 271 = -0.05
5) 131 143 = -0.04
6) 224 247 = -0.05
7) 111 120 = -0.13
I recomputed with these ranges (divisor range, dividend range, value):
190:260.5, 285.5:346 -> 1.03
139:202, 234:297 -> 1.23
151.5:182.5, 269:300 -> 1.25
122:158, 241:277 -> 1.20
